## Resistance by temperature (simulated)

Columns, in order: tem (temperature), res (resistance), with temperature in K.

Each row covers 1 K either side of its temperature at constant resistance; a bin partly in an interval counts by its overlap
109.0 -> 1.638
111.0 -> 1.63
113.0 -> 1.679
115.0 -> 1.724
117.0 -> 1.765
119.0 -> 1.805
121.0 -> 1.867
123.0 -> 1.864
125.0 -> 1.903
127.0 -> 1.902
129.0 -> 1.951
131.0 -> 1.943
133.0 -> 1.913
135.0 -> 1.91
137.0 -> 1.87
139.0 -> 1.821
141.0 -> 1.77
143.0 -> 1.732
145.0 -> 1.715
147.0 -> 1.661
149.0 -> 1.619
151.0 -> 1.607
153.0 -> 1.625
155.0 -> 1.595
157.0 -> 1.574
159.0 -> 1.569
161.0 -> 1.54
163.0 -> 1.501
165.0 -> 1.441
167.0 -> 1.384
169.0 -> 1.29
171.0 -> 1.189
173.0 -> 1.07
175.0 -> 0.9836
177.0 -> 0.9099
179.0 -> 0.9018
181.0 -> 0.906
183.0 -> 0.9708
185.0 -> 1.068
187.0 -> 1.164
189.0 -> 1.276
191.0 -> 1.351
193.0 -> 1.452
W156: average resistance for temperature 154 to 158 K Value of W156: 1.58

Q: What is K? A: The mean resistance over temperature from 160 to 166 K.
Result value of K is 1.49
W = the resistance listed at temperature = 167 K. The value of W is 1.384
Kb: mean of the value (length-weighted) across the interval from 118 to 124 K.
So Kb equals 1.85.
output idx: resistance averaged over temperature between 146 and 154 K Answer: 1.63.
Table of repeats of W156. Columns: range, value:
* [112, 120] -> 1.74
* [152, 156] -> 1.61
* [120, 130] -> 1.9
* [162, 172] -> 1.36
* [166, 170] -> 1.34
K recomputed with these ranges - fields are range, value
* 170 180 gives 1.01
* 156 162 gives 1.56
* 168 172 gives 1.24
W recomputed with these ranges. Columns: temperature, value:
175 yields 0.9836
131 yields 1.943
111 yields 1.63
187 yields 1.164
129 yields 1.951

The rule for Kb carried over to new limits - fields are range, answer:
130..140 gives 1.89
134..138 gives 1.89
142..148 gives 1.7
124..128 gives 1.9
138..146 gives 1.76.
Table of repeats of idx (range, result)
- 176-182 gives 0.906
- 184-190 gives 1.17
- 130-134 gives 1.93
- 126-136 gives 1.92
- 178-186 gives 0.962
